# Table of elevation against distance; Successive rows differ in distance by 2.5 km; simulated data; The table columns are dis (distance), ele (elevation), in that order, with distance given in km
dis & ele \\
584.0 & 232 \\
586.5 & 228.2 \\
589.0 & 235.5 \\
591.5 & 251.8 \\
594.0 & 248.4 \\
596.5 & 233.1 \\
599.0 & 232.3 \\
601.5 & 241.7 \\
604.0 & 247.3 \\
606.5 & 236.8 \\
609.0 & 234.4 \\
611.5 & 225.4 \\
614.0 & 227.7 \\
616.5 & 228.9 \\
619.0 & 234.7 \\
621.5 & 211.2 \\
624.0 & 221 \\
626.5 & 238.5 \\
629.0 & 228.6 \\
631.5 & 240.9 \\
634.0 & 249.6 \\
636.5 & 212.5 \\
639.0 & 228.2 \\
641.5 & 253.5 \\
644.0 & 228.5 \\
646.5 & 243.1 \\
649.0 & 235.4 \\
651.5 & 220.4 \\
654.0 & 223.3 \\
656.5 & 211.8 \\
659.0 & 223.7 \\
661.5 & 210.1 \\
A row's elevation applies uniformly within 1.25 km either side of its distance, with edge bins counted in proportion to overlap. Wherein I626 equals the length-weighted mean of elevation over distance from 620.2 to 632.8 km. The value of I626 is 228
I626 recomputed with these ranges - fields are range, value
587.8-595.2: 245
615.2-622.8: 225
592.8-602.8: 239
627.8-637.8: 233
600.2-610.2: 240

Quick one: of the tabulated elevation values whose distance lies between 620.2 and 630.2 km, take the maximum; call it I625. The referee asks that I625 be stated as 238.5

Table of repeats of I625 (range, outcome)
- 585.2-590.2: 235.5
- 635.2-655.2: 253.5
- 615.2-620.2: 234.7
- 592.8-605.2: 248.4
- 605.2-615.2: 236.8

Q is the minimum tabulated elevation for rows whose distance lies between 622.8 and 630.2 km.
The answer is 221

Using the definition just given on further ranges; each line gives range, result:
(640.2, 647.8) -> 228.5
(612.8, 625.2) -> 211.2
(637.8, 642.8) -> 228.2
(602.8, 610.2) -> 234.4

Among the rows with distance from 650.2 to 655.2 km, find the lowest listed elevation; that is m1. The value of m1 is 220.4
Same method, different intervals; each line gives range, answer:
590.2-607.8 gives 232.3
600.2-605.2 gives 241.7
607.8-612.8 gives 225.4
